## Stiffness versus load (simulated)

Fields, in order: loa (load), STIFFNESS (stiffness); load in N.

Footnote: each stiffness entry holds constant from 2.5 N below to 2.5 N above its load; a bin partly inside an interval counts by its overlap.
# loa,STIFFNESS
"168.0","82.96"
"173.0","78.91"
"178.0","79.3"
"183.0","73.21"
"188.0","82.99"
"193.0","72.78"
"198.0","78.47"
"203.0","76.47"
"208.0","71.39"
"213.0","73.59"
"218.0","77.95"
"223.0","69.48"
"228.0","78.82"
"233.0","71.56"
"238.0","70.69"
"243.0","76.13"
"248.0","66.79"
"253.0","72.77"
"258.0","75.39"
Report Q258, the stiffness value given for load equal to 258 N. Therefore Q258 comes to 75.39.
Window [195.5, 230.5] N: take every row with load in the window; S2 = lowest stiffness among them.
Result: 69.48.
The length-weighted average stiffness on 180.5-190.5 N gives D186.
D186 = 78.1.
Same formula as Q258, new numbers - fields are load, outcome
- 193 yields 72.78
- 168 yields 82.96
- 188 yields 82.99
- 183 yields 73.21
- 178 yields 79.3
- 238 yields 70.69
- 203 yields 76.47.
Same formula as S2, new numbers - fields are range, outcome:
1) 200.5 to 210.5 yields 71.39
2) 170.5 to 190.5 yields 73.21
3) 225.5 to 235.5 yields 71.56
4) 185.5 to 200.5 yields 72.78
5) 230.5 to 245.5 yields 70.69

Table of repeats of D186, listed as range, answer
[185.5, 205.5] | 77.7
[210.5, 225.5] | 73.7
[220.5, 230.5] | 74.2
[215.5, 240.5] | 73.7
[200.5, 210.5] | 73.9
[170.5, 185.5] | 77.1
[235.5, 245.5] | 73.4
